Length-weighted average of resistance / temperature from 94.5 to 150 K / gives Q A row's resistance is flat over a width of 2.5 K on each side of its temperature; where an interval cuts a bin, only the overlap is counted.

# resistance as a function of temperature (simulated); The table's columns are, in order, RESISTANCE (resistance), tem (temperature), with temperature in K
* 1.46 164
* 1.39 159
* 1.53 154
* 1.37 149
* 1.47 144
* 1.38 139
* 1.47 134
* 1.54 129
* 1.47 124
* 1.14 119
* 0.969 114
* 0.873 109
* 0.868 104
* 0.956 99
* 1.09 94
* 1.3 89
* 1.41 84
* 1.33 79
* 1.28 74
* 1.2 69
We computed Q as 1.22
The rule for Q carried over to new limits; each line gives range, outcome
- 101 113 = 0.886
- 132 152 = 1.42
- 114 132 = 1.33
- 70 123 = 1.13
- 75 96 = 1.29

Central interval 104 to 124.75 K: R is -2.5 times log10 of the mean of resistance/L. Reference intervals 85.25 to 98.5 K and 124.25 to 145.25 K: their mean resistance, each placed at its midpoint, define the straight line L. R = 0.26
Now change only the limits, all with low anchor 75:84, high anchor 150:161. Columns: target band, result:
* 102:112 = 0.50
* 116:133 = 0.02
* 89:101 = 0.25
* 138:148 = 0.01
